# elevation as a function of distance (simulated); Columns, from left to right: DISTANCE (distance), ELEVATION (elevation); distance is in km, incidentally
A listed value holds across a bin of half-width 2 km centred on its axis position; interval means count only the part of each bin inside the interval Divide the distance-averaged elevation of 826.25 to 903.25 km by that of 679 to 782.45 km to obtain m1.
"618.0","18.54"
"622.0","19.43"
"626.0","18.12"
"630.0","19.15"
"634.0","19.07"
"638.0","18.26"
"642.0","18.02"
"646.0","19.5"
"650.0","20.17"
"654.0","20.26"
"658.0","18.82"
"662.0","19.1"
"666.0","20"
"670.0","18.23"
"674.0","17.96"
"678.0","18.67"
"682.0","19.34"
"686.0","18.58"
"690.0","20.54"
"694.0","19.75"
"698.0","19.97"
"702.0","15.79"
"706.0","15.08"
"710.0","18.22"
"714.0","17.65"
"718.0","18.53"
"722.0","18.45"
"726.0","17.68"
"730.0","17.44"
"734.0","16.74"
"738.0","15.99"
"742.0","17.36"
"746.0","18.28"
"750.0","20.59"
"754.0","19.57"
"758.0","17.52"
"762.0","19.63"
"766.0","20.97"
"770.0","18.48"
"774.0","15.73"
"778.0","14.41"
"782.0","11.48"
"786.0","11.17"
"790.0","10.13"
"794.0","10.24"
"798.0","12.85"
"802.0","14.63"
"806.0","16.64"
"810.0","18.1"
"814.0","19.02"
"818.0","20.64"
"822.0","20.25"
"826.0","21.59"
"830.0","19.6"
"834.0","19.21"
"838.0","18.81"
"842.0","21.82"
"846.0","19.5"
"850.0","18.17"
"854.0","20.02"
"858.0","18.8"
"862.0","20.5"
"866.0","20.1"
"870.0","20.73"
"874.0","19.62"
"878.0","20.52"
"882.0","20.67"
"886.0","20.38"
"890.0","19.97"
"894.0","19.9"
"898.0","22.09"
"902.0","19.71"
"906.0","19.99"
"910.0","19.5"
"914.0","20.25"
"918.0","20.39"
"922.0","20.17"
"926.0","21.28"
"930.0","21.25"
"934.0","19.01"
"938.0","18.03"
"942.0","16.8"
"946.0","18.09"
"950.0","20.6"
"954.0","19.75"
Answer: 1.12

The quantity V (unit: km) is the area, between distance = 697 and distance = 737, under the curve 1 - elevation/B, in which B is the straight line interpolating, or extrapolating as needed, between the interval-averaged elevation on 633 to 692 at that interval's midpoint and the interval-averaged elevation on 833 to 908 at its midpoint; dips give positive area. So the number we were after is 3.91 km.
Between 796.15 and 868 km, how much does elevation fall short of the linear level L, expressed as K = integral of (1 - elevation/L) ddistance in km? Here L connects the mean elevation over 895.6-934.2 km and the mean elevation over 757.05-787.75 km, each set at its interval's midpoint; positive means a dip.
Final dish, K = -3.8 km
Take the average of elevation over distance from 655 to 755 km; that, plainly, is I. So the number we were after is 18.3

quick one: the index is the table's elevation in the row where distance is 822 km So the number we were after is 20.25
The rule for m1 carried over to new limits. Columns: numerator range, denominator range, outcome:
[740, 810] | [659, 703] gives 0.84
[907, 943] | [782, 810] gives 1.53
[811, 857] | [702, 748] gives 1.14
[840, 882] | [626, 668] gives 1.04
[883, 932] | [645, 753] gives 1.11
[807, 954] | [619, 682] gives 1.04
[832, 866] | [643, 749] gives 1.07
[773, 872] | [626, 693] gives 0.91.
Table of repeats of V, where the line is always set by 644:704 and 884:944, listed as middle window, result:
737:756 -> 0.9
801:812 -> 1.6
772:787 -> 4.7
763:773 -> 0.1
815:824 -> -0.3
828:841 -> 0.2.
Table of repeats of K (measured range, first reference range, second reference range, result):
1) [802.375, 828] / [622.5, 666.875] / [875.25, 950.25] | 0.7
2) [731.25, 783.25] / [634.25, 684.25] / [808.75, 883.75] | 5.2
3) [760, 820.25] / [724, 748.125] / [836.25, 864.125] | 9.1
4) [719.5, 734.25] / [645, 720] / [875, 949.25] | 1.0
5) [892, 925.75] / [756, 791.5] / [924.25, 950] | -3.2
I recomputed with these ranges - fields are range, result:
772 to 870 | 17.3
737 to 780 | 18.1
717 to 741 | 17.4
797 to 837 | 18.4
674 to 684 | 18.8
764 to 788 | 15.4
